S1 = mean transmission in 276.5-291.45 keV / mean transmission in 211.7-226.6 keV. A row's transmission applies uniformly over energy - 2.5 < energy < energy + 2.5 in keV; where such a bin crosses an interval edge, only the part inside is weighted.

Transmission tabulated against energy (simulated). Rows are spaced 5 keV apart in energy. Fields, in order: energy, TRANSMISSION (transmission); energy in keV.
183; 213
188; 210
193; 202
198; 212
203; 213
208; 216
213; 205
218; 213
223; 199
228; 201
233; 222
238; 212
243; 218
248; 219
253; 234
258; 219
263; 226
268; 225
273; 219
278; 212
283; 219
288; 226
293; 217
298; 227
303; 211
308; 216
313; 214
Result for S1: 1.1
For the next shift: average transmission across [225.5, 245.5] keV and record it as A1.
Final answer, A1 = 213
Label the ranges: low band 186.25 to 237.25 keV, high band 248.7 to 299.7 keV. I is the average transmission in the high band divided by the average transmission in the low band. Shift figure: 1.1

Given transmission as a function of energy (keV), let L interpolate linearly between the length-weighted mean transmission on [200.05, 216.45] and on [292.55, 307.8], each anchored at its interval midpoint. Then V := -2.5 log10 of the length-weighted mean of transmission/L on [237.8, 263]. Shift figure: -0.04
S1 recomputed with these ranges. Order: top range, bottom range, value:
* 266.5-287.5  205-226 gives 1.05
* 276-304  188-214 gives 1.04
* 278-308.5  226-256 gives 1.00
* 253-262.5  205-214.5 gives 1.06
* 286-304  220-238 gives 1.06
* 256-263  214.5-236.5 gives 1.06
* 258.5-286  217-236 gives 1.06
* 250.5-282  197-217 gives 1.05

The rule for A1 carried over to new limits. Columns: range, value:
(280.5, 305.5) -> 220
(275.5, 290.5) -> 219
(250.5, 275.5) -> 225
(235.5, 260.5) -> 220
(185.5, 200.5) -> 208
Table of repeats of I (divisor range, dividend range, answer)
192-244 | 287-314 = 1.04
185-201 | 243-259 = 1.07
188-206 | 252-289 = 1.06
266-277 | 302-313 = 0.97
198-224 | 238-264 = 1.06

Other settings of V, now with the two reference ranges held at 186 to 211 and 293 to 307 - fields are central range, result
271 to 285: 0.001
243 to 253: -0.041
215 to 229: 0.040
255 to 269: -0.040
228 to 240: -0.003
